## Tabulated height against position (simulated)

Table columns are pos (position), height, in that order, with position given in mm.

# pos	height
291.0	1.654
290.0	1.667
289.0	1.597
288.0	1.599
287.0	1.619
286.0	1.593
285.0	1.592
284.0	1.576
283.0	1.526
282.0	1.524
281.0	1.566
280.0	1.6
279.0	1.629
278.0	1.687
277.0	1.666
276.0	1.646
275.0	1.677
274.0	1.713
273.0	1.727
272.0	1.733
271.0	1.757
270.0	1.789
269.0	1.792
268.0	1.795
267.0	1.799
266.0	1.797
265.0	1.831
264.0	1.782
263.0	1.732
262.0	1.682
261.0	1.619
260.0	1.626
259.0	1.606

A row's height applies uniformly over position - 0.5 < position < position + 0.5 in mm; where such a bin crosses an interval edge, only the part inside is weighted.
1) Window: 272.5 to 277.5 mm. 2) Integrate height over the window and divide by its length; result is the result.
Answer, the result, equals 1.69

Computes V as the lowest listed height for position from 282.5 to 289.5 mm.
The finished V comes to 1.526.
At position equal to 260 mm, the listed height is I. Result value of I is 1.626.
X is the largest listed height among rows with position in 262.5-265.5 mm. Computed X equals 1.831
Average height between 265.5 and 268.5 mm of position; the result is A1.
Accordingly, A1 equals 1.8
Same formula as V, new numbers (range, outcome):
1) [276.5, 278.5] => 1.666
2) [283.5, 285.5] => 1.576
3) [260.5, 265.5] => 1.619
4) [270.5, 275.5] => 1.677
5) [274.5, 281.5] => 1.566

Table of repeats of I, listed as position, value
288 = 1.599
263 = 1.732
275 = 1.677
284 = 1.576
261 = 1.619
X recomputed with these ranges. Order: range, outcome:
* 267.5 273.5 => 1.795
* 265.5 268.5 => 1.799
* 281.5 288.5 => 1.619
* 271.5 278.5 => 1.733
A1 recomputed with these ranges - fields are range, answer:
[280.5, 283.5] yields 1.54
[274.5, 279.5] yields 1.66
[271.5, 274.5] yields 1.72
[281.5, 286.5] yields 1.56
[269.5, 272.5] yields 1.76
